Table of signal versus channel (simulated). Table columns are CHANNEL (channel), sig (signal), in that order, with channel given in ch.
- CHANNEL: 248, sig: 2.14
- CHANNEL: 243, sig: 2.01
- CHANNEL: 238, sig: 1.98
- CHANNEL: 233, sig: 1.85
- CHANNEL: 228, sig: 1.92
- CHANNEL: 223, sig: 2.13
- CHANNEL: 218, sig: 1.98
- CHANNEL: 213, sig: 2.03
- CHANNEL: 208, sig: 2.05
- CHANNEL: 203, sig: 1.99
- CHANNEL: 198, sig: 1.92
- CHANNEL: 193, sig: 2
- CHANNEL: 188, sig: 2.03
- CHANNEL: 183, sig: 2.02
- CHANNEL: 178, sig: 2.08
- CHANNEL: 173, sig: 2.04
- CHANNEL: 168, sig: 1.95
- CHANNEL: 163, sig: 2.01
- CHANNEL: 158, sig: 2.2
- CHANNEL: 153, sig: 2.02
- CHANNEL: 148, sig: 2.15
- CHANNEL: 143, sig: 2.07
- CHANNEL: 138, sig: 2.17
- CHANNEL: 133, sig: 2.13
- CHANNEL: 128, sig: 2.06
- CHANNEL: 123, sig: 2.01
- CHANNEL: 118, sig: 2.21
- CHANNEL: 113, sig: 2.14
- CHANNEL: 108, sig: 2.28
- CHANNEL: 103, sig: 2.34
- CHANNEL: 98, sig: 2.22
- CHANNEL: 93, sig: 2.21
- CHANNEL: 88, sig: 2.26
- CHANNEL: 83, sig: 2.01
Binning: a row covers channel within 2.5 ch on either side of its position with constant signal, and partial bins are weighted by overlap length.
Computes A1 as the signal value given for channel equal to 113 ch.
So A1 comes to 2.14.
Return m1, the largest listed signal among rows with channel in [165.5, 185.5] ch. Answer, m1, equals 2.08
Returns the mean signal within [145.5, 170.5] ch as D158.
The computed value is 2.07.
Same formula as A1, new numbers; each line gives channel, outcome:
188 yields 2.03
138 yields 2.17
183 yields 2.02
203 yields 1.99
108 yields 2.28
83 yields 2.01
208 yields 2.05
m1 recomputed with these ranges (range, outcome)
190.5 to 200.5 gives 2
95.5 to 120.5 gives 2.34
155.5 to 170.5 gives 2.2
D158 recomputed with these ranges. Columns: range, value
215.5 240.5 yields 1.97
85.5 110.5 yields 2.26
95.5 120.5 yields 2.24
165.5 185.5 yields 2.02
